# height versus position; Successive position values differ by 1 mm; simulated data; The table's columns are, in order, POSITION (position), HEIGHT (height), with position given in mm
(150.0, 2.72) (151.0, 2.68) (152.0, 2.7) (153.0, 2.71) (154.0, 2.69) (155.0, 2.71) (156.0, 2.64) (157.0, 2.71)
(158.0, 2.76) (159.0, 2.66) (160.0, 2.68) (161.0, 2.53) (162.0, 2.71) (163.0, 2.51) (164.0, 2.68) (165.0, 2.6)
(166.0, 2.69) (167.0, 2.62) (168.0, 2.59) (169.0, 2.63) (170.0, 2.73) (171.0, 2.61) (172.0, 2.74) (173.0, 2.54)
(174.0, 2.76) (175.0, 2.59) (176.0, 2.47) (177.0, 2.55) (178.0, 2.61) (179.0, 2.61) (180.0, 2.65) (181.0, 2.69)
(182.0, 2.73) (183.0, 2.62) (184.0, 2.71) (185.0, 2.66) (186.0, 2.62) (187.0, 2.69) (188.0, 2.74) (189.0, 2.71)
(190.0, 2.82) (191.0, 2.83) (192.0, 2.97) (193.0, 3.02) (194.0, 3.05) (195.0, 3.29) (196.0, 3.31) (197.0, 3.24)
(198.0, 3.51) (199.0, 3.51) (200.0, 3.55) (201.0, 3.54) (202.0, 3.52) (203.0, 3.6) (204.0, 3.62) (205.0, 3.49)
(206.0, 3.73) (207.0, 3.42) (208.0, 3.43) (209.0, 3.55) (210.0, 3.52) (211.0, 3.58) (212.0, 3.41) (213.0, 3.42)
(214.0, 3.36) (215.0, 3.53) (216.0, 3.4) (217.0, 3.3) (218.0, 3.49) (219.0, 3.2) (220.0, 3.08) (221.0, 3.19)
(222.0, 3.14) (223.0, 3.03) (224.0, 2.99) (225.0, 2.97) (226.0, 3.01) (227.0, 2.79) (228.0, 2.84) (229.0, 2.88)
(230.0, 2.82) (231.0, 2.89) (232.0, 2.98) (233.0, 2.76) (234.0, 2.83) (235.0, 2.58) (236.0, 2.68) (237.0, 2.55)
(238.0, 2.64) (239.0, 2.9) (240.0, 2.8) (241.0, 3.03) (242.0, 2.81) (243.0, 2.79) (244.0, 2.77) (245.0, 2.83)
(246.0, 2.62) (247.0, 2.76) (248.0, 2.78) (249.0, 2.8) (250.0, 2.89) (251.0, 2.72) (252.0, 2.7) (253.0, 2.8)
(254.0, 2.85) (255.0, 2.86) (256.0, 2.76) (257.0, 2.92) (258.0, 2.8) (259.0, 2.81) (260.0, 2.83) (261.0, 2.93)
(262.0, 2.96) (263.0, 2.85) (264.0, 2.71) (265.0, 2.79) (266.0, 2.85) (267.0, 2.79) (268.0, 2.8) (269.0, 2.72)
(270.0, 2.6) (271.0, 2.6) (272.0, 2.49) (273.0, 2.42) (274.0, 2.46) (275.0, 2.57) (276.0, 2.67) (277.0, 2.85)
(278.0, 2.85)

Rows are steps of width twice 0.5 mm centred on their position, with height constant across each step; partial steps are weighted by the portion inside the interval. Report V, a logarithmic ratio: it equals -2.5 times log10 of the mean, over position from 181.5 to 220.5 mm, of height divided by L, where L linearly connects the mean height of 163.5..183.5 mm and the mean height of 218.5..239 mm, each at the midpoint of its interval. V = -0.17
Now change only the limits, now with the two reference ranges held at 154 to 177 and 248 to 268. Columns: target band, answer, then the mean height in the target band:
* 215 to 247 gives -0.062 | 2.93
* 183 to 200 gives -0.112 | 2.99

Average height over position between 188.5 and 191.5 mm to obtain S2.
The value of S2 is 2.79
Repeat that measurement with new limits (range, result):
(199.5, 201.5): 3.54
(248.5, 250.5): 2.84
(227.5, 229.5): 2.86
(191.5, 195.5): 3.08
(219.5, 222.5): 3.14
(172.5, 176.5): 2.59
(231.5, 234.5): 2.86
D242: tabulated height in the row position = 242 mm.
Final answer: 2.81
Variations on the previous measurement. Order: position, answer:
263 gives 2.85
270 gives 2.6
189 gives 2.71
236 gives 2.68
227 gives 2.79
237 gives 2.55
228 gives 2.84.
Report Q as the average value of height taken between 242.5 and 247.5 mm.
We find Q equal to 2.75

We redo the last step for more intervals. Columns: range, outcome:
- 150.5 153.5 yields 2.7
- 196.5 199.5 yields 3.42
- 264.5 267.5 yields 2.81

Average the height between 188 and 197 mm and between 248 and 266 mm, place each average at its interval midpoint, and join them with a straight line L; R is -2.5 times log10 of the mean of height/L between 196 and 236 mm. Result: -0.11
